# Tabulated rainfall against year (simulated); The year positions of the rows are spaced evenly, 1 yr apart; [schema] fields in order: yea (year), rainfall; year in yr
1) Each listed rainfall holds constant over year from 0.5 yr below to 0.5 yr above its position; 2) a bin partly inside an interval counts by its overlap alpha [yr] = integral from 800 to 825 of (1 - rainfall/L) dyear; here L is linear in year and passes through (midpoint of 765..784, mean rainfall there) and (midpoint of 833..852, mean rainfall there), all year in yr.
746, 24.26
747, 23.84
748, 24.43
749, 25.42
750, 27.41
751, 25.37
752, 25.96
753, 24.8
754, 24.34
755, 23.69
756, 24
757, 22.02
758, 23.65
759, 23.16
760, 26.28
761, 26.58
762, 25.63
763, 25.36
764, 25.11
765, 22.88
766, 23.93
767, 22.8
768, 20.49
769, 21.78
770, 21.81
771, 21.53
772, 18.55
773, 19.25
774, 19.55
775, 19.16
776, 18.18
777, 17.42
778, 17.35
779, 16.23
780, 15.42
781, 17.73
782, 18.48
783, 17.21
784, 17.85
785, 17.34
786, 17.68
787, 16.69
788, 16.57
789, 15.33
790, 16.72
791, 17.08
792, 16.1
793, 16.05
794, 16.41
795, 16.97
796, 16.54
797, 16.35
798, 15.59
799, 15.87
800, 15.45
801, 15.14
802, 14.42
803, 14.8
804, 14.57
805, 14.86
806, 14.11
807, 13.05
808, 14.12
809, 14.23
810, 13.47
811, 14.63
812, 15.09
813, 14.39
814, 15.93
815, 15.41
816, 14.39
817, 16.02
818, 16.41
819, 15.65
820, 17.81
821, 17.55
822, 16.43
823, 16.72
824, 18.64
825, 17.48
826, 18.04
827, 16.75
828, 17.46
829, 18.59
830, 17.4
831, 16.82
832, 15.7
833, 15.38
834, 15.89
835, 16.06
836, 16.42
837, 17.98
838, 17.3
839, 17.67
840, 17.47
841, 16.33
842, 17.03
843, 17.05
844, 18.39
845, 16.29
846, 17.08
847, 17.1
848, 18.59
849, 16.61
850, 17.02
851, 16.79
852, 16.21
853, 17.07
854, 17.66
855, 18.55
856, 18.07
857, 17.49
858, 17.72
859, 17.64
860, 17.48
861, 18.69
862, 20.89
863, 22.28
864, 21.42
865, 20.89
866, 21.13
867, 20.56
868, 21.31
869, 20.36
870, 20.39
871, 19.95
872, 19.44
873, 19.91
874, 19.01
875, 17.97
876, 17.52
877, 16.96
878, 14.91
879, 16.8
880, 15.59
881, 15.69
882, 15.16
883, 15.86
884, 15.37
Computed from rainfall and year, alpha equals 3.7 yr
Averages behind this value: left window 19.3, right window 17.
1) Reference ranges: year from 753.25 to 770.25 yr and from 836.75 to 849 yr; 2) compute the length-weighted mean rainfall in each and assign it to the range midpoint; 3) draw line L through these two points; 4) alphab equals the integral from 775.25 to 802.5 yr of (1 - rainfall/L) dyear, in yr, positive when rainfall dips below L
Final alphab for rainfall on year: 6.3 yr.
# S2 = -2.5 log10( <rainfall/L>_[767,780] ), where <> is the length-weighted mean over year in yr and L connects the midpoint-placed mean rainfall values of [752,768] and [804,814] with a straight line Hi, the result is 0.121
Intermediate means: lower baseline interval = 24.2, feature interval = 19.3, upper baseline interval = 14.3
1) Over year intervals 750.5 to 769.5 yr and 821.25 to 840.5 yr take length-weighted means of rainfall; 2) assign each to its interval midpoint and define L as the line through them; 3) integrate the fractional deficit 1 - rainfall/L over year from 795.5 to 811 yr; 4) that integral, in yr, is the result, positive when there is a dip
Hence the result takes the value 3.90 yr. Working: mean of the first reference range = 24.1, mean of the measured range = 14.8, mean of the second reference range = 17.1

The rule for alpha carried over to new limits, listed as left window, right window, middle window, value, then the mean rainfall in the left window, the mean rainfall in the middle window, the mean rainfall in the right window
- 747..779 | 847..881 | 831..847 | 2.24 yr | 22.7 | 16.8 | 18.5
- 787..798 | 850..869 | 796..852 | 4.44 yr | 16.4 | 16.2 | 19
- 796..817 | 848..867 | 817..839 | -0.74 yr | 14.9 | 17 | 18.6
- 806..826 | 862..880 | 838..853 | 0.46 yr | 15.7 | 17.1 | 19.4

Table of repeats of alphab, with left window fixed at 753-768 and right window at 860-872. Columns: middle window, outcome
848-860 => 2.0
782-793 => 3.0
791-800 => 2.6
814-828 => 3.4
